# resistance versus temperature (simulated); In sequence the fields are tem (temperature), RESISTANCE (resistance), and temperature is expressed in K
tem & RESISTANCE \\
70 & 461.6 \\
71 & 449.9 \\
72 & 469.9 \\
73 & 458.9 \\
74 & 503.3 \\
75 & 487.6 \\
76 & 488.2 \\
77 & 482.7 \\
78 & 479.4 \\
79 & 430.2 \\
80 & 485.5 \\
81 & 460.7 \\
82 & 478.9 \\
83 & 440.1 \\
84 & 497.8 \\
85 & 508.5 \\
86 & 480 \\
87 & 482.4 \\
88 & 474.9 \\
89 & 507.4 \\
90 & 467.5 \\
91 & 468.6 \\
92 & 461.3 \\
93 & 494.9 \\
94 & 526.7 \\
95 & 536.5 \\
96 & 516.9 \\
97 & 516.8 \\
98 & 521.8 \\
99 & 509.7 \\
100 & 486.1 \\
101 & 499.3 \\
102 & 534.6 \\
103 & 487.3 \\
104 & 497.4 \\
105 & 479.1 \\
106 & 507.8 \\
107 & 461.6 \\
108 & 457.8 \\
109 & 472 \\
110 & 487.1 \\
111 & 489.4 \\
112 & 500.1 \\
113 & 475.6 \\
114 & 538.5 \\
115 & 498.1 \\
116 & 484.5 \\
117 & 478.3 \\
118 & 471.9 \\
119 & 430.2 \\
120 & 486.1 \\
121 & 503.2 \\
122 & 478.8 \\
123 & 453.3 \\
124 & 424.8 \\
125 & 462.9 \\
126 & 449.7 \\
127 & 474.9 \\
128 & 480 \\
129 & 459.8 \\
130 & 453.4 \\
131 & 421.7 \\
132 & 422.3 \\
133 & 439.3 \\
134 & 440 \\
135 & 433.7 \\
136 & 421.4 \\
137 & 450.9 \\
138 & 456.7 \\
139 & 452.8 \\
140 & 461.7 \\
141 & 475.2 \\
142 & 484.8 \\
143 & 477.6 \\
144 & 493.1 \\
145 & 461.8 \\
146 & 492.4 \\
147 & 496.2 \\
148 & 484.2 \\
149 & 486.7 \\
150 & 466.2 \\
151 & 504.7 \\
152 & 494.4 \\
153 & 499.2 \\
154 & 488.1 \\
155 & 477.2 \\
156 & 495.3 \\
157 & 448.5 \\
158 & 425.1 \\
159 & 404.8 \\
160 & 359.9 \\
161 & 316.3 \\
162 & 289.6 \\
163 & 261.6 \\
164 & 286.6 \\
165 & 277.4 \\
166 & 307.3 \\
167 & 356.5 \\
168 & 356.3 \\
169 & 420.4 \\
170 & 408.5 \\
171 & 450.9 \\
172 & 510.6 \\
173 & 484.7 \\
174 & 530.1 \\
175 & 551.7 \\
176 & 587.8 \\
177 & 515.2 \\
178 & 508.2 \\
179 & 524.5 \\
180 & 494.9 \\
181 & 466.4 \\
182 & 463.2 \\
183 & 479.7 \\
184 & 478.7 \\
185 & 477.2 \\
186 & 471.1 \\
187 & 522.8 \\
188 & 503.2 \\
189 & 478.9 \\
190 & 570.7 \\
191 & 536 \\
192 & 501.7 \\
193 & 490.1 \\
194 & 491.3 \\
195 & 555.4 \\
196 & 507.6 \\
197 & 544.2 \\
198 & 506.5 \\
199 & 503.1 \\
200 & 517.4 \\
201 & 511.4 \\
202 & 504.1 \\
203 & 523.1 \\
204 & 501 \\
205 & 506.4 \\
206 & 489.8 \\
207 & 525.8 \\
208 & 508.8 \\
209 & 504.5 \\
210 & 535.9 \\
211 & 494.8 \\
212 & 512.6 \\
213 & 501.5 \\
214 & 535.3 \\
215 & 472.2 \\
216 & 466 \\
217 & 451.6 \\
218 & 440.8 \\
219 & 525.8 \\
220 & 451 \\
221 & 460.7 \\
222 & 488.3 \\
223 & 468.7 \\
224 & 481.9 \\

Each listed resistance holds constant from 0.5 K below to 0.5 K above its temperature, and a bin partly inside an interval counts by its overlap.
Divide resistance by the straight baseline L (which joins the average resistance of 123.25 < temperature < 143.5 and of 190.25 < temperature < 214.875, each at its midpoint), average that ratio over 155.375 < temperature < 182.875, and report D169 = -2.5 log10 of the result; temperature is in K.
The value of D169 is 0.14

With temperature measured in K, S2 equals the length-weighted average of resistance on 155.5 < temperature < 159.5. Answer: 443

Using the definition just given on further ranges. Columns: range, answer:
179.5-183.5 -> 476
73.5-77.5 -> 490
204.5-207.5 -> 507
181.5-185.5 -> 475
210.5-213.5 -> 503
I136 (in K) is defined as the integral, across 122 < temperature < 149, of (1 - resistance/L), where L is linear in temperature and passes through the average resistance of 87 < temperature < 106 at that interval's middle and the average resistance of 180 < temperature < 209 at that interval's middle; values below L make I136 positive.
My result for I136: 2.25 K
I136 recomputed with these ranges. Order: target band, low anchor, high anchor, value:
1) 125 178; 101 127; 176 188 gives 4.9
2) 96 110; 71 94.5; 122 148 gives -0.7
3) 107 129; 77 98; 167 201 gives 0.6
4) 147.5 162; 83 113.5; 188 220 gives 1.5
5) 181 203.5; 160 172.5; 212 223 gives -4.7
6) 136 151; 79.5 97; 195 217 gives 0.7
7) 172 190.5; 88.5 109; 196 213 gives 0.1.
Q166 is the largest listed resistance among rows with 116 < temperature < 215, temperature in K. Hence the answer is 587.8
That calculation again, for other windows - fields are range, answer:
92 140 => 538.5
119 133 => 503.2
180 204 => 570.7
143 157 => 504.7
